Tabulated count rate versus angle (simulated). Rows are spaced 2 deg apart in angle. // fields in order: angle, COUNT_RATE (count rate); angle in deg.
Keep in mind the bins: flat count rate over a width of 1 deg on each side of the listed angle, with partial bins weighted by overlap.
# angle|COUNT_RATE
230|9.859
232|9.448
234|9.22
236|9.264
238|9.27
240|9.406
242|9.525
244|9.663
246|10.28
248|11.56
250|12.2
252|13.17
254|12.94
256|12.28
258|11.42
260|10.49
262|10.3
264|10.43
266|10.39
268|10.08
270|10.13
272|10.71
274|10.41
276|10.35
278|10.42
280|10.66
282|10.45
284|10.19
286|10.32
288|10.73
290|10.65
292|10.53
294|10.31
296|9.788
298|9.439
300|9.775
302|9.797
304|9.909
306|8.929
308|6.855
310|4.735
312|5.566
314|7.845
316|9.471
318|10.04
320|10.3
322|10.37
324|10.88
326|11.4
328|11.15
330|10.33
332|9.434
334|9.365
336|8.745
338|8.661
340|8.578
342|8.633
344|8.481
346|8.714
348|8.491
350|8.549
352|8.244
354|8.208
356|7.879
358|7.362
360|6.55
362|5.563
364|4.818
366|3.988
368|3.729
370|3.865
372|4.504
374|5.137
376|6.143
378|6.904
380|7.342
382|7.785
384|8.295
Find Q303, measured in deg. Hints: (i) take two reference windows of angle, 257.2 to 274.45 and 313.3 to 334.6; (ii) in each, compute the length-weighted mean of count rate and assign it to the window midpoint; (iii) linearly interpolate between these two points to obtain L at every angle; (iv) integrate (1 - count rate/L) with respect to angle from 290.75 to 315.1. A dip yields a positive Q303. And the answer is 3.8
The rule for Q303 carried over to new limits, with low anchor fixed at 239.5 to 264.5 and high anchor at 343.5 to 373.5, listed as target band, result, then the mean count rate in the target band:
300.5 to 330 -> -2.86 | 9.14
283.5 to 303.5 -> -1.77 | 10.1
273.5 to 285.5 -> -0.59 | 10.4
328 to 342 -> -3.21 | 9.29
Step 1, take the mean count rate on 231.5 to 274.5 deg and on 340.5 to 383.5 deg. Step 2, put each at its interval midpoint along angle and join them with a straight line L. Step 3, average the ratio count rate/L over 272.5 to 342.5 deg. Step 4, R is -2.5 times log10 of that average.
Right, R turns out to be -0.113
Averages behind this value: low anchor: 10.6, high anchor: 6.75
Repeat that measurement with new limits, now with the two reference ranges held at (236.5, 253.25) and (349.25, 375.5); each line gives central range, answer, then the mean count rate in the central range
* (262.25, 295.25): -0.13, 10.4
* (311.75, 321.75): -0.16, 9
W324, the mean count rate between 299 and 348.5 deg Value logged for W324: 9.06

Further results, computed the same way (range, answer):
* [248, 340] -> 10.1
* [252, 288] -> 10.8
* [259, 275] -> 10.4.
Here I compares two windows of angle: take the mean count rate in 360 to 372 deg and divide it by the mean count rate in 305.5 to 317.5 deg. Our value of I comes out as 0.63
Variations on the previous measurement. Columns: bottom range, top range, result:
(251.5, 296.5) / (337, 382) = 0.64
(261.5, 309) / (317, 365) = 0.87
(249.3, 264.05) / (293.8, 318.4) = 0.73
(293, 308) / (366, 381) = 0.56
